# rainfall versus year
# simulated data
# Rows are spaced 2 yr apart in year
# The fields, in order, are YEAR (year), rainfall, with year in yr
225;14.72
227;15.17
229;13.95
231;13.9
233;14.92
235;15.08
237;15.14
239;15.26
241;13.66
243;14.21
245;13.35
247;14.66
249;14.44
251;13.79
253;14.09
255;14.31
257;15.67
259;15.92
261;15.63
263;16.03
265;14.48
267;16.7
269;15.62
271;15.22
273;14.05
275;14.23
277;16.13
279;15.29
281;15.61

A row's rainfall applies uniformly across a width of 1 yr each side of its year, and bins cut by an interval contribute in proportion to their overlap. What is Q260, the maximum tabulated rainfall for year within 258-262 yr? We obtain 15.92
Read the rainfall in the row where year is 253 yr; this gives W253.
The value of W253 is 14.09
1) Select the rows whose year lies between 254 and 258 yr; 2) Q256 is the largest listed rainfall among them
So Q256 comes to 15.67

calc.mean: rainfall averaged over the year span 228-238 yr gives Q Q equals 14.6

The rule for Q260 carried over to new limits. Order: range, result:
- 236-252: 15.26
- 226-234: 15.17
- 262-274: 16.7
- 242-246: 14.21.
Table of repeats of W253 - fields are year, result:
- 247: 14.66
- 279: 15.29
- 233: 14.92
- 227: 15.17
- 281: 15.61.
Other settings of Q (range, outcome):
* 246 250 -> 14.6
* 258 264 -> 15.9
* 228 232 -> 13.9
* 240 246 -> 13.7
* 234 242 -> 14.8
